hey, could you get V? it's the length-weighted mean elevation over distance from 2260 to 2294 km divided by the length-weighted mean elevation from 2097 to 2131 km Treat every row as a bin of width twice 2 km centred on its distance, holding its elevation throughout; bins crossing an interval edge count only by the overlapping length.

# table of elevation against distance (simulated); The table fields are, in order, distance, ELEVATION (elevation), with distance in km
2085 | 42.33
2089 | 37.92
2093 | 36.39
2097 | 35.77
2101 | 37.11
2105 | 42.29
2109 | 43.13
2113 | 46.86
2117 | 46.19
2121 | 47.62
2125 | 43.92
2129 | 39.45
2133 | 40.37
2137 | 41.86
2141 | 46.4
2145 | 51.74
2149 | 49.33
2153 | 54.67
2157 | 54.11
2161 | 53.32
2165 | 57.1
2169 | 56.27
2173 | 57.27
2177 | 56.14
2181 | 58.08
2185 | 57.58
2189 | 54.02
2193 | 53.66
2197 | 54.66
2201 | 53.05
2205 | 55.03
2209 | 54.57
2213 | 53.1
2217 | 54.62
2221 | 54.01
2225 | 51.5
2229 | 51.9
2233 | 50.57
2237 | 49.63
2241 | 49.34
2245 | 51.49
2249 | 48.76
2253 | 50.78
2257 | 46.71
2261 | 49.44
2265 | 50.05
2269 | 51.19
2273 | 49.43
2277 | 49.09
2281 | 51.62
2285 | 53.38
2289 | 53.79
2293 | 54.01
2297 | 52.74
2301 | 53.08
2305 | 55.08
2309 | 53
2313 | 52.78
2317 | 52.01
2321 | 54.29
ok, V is 1.2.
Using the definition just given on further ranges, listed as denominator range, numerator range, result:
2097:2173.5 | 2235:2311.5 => 1.08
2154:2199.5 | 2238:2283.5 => 0.90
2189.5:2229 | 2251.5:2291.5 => 0.94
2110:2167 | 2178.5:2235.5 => 1.13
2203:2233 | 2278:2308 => 1.00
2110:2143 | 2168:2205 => 1.26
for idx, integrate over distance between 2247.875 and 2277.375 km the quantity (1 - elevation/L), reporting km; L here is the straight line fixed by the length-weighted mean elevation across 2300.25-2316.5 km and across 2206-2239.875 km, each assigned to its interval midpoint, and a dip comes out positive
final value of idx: 1.9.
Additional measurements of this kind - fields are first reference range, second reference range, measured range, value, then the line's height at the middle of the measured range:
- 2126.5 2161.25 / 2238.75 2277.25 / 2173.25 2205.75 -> -4.69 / 48.4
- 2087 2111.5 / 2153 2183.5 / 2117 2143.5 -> 1.61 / 46.6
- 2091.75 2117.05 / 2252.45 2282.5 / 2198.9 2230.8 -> -4.53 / 46.9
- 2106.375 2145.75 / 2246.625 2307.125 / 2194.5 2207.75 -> -1.76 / 47.9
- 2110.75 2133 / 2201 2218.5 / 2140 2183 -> -4.74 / 48.8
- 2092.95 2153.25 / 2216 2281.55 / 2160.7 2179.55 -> -4.05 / 46.4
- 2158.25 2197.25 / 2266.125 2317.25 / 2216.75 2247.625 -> 1.58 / 54.2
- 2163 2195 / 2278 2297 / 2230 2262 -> 2.68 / 54.2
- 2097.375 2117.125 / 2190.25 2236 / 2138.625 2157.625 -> -1.77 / 46.5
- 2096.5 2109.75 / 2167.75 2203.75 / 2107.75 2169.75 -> -2.12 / 46.5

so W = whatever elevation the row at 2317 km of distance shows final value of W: 52.01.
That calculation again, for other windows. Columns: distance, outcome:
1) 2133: 40.37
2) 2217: 54.62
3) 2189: 54.02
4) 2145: 51.74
